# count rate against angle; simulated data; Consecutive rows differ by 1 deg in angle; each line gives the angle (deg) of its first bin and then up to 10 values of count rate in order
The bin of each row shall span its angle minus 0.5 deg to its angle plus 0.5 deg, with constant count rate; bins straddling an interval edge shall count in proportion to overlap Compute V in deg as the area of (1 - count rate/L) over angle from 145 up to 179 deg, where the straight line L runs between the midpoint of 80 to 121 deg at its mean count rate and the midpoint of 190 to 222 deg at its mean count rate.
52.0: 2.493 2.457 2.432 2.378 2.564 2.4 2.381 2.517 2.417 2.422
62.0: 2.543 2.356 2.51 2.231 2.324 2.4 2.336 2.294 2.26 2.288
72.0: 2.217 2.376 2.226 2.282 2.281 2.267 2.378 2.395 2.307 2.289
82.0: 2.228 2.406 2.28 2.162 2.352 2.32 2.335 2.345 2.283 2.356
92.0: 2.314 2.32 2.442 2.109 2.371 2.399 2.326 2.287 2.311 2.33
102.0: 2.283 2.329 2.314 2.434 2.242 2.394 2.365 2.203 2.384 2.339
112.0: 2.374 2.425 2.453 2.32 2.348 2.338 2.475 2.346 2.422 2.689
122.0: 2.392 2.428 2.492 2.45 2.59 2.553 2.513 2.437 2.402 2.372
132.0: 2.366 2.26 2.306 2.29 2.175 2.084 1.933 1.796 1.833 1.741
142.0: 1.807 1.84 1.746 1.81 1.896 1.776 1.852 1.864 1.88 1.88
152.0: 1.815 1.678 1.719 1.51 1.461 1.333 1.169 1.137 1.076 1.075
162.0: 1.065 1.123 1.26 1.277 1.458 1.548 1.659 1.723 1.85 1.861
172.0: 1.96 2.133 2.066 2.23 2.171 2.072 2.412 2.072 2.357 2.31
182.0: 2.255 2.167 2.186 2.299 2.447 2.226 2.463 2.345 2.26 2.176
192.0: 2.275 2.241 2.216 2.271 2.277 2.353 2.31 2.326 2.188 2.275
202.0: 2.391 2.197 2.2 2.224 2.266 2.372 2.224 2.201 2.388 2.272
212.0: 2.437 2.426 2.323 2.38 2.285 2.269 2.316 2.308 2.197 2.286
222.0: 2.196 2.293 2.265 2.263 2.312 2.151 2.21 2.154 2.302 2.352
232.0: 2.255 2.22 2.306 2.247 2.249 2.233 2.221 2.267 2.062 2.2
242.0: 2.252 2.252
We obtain 9.3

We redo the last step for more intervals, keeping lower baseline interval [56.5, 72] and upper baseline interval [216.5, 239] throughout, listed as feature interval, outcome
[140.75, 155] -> 3.17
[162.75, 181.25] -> 3.39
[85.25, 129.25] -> -0.60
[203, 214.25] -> -0.14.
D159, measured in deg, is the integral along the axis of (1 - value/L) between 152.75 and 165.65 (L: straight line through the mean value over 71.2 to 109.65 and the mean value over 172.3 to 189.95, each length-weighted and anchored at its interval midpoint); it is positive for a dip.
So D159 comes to 5.5 deg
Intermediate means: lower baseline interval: 2.31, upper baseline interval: 2.24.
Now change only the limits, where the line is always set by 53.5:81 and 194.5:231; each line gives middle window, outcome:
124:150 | 2.4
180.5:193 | 0.1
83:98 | 0.2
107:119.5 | -0.2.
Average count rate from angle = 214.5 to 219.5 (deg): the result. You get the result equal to 2.31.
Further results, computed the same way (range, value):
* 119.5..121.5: 2.56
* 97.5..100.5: 2.31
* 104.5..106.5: 2.34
